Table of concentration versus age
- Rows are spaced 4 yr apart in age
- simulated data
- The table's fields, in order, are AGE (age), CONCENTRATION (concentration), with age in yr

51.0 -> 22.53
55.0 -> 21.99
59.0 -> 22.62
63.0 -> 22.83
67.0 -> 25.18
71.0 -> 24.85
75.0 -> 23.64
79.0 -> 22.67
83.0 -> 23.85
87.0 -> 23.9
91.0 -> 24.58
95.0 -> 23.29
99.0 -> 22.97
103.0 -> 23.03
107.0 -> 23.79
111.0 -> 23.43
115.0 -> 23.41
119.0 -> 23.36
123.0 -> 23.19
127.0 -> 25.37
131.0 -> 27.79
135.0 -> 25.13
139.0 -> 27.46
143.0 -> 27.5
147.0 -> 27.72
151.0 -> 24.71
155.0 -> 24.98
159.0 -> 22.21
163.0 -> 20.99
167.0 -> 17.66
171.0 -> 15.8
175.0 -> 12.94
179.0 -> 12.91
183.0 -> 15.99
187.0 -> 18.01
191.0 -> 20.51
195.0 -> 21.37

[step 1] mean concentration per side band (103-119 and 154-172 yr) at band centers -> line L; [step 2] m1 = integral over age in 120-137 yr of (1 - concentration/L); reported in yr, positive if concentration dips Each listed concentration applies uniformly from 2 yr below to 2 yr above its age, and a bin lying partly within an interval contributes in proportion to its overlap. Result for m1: -2.2 yr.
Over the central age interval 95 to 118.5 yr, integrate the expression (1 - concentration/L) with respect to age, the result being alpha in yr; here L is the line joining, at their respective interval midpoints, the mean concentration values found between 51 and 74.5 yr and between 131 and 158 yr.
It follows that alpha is 1.51 yr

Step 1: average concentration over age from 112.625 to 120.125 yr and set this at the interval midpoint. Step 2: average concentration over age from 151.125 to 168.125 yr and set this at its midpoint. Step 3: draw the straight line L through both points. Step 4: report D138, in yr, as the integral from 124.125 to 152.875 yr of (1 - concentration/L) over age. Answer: -4.75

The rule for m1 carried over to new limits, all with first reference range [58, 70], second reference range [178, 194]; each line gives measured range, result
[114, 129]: -2.3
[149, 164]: -3.5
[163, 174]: 0.7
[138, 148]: -4.0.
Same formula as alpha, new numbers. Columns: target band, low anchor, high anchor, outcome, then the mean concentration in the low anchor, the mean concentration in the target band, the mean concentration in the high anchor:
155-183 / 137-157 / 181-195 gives 6.1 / 26.5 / 17.6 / 18.6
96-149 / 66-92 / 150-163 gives -2.7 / 24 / 24.9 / 23.5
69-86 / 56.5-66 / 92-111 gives -0.5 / 22.9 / 23.8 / 23.4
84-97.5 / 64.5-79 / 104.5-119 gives 0.0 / 24.2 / 23.9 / 23.5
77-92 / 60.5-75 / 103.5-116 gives 0.1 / 24.1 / 23.7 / 23.5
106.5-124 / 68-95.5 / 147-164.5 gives 0.3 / 23.9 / 23.4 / 23.8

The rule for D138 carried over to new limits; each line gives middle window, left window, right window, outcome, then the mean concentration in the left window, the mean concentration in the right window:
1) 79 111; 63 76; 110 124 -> 0.4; 24.4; 23.4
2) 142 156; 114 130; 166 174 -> -4.7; 24.1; 16.1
